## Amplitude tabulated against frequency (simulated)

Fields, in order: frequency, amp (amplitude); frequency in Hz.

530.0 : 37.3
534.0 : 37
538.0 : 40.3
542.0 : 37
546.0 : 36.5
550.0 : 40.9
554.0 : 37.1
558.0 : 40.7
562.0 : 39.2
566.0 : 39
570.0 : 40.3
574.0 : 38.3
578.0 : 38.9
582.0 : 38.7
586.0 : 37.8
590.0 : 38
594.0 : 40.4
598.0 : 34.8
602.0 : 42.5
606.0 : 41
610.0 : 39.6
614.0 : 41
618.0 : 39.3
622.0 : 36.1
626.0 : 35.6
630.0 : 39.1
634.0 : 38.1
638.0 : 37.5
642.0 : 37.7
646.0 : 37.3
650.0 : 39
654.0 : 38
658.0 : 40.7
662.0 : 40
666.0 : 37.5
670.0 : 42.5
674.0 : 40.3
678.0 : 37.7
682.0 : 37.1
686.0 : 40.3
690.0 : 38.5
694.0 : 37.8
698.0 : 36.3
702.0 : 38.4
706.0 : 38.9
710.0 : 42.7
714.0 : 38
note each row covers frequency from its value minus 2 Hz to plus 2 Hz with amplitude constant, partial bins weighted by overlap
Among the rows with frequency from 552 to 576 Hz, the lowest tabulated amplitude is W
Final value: 37.1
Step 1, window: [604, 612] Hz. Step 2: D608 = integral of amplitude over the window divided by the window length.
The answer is 40.3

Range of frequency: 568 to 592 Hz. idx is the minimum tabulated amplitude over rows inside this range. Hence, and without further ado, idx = 37.8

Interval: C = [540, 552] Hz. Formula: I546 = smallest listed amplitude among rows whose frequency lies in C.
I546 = 36.5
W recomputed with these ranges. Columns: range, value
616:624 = 36.1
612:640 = 35.6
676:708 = 36.3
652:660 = 38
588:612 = 34.8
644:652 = 37.3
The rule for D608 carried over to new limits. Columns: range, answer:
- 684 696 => 38.9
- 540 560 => 38.4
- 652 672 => 39.7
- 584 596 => 38.7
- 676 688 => 38.4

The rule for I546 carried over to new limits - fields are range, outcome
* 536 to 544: 37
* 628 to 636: 38.1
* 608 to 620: 39.3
